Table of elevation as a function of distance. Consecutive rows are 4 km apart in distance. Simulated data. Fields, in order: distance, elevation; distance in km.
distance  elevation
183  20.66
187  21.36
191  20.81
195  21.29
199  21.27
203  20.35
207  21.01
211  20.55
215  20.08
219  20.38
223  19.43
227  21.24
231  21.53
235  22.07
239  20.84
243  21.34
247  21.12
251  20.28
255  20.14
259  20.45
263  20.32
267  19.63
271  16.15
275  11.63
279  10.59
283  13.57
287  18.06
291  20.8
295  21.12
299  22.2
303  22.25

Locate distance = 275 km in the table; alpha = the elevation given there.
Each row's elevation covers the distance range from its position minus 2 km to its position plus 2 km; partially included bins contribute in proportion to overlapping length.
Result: 11.63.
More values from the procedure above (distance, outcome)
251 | 20.28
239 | 20.84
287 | 18.06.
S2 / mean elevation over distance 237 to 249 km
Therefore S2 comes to 21.1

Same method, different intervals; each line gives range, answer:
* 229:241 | 21.5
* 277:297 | 16.8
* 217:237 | 20.9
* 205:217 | 20.5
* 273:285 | 11.9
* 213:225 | 20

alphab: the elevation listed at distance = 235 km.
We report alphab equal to 22.07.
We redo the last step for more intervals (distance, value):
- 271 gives 16.15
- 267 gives 19.63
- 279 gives 10.59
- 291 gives 20.8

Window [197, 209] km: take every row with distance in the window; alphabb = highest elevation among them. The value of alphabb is 21.27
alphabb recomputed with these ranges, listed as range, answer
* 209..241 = 22.07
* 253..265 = 20.45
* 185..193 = 21.36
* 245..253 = 21.12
